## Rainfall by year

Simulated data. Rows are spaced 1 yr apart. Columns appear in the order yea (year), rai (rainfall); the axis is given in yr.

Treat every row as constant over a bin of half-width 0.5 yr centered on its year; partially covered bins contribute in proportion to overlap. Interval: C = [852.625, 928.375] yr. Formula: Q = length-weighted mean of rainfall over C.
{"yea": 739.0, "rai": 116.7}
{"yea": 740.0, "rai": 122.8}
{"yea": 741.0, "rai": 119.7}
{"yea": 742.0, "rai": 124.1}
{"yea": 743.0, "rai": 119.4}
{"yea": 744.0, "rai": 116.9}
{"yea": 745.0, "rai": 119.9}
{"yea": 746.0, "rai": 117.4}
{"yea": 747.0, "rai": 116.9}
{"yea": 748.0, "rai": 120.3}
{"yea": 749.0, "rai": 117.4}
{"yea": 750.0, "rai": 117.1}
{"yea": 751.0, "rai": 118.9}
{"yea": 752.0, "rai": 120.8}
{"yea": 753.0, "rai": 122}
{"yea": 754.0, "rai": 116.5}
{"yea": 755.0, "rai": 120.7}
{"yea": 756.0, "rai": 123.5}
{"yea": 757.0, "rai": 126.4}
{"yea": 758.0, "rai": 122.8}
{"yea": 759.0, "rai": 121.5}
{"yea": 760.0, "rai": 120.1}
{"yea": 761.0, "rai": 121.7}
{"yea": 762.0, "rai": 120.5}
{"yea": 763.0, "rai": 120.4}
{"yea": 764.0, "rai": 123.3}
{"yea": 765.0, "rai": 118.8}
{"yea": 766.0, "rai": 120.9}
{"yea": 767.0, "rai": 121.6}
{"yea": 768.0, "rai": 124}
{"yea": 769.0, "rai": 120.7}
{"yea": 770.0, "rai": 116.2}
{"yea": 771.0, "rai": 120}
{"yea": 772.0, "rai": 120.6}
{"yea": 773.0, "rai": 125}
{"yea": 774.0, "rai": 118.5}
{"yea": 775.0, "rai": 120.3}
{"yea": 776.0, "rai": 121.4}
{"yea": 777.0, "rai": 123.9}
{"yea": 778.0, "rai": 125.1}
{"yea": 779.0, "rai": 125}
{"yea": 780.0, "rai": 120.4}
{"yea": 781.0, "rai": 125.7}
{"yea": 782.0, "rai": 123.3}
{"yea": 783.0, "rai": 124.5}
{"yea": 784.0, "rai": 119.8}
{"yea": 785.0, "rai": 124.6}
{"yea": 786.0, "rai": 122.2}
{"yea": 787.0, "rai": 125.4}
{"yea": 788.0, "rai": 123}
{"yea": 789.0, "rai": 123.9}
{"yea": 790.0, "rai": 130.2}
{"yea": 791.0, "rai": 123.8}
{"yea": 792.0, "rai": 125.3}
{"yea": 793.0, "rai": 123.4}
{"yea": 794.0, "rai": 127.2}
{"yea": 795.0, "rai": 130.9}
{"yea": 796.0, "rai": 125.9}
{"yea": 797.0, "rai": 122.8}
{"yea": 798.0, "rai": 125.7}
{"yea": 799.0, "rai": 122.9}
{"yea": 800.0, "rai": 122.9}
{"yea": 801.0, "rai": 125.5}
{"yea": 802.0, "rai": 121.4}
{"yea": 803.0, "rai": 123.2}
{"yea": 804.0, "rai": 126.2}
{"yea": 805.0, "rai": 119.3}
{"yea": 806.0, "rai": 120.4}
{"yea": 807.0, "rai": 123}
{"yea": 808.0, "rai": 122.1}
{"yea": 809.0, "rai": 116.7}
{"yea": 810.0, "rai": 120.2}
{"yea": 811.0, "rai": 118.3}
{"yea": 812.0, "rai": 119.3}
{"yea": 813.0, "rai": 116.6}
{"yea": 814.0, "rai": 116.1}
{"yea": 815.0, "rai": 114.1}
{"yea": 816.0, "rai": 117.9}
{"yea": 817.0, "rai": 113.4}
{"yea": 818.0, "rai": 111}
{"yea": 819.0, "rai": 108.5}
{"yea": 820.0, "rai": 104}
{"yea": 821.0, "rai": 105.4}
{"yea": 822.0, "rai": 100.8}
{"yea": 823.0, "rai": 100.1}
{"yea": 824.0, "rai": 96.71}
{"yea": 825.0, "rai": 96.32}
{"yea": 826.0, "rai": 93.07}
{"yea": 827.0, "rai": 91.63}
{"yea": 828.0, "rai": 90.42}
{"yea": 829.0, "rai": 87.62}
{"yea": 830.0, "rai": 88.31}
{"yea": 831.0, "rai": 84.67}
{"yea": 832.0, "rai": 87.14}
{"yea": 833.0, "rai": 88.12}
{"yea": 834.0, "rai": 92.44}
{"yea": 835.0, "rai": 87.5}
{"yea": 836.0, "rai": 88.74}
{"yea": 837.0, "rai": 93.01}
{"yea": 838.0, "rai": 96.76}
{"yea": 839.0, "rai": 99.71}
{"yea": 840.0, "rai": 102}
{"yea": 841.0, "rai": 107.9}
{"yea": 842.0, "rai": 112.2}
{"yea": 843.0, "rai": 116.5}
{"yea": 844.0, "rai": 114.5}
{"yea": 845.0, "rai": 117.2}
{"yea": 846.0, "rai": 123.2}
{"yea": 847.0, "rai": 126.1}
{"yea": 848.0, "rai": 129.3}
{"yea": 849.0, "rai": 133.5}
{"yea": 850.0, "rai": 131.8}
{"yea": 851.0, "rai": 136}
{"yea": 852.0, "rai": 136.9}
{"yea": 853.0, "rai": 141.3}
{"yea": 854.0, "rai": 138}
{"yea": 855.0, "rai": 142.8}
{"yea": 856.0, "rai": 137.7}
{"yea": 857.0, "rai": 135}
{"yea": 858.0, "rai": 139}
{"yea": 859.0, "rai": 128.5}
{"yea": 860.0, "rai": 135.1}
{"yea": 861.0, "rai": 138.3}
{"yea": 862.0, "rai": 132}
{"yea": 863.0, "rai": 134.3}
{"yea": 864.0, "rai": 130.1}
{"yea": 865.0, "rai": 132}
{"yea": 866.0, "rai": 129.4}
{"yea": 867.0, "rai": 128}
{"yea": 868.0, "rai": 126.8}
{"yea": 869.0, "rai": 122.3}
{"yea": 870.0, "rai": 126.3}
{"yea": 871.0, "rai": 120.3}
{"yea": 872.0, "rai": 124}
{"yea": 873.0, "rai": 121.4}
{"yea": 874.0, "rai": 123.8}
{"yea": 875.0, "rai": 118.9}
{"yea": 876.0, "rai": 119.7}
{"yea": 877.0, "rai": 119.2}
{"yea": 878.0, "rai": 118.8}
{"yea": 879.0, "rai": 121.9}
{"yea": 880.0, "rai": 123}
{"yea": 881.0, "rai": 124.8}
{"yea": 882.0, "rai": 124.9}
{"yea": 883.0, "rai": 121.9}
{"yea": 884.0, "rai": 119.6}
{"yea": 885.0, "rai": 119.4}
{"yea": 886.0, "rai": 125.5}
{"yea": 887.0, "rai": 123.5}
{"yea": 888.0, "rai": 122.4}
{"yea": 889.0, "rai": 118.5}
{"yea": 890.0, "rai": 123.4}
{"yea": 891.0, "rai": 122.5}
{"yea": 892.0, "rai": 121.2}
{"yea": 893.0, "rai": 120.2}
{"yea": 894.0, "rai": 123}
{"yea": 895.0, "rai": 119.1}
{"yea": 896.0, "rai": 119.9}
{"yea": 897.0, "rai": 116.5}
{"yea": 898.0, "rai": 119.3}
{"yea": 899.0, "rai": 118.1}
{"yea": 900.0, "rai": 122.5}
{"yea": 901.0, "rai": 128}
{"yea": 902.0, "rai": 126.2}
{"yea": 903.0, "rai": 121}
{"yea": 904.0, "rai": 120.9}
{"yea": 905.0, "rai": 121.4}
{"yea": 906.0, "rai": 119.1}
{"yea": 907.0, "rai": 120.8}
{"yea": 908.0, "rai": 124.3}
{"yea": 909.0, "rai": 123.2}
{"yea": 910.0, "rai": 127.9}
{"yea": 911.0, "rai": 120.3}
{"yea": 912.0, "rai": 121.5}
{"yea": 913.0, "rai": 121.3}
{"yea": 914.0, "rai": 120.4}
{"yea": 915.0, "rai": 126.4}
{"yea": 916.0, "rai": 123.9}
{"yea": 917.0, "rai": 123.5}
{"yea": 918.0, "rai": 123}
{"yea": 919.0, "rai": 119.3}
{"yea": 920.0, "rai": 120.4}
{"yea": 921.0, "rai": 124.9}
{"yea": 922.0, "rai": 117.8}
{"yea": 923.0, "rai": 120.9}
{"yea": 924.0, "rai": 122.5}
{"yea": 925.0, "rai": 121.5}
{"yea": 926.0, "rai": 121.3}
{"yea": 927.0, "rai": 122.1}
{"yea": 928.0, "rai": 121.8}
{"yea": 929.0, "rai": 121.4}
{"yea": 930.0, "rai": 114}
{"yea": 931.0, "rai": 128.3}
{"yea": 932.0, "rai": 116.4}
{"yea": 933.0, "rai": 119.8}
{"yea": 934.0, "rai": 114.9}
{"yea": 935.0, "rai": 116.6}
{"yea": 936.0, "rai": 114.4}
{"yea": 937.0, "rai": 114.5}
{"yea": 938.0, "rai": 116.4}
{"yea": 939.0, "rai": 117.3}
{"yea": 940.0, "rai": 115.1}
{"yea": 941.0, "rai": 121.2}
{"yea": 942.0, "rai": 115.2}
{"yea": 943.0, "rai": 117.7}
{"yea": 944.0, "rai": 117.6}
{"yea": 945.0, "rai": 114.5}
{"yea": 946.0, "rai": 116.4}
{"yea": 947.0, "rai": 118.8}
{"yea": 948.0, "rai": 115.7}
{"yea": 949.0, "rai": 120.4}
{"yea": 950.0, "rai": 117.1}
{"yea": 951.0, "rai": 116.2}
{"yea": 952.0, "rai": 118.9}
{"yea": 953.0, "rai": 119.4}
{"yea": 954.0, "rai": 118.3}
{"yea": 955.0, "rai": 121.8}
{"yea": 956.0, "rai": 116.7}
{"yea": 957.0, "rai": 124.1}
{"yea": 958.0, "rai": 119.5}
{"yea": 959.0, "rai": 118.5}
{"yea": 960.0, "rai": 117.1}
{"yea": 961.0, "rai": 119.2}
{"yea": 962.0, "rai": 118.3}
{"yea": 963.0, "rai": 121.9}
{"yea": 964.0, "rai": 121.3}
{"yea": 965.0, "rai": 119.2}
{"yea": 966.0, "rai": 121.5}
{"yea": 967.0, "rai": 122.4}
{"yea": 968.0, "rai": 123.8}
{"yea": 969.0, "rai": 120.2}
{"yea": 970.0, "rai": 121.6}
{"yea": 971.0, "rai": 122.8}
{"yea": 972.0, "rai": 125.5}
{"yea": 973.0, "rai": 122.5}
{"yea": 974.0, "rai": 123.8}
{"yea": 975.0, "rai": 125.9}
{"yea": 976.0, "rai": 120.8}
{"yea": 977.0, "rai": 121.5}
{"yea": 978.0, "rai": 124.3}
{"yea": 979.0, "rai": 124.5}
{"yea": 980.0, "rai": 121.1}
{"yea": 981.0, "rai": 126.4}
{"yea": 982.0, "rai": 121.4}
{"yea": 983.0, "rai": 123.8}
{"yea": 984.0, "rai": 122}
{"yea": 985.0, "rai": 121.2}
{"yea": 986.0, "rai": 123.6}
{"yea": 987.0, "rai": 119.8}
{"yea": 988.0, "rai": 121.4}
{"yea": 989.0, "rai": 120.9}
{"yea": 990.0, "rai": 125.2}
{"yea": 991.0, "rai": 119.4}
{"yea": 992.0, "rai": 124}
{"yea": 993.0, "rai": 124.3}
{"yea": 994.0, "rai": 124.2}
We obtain 124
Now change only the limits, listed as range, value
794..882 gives 117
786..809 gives 124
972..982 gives 123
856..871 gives 131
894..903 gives 121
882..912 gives 122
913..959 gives 119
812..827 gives 107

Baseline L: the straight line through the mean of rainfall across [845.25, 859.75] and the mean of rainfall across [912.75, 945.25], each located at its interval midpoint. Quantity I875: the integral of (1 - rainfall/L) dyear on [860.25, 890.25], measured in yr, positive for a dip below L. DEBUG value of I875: 1.2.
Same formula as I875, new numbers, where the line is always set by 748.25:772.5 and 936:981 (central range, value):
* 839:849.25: 0.3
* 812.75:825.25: 1.3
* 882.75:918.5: -0.6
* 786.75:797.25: -0.4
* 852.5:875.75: -2.0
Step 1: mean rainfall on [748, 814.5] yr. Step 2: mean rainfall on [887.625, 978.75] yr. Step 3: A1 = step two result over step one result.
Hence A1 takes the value 0.99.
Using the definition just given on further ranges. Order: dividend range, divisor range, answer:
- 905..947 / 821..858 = 1.09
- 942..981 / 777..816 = 0.98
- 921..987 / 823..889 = 1.02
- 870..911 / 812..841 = 1.22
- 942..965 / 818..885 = 1.02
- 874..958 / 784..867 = 1.03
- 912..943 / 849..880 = 0.92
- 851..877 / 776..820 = 1.07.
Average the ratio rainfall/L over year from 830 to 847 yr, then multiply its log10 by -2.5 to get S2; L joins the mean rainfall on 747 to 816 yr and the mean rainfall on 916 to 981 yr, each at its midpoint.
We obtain 0.197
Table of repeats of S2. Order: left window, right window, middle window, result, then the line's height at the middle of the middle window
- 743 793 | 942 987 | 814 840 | 0.232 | 121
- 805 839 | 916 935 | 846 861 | -0.233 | 109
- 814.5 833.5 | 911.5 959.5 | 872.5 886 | -0.117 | 109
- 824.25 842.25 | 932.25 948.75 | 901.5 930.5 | -0.098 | 111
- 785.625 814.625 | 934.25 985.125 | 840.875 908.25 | -0.032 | 121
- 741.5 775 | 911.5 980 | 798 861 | 0.058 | 120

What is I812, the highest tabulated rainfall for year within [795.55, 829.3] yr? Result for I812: 126.2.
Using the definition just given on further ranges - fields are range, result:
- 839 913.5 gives 142.8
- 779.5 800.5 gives 130.9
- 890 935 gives 128.3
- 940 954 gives 121.2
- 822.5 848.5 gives 129.3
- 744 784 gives 126.4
